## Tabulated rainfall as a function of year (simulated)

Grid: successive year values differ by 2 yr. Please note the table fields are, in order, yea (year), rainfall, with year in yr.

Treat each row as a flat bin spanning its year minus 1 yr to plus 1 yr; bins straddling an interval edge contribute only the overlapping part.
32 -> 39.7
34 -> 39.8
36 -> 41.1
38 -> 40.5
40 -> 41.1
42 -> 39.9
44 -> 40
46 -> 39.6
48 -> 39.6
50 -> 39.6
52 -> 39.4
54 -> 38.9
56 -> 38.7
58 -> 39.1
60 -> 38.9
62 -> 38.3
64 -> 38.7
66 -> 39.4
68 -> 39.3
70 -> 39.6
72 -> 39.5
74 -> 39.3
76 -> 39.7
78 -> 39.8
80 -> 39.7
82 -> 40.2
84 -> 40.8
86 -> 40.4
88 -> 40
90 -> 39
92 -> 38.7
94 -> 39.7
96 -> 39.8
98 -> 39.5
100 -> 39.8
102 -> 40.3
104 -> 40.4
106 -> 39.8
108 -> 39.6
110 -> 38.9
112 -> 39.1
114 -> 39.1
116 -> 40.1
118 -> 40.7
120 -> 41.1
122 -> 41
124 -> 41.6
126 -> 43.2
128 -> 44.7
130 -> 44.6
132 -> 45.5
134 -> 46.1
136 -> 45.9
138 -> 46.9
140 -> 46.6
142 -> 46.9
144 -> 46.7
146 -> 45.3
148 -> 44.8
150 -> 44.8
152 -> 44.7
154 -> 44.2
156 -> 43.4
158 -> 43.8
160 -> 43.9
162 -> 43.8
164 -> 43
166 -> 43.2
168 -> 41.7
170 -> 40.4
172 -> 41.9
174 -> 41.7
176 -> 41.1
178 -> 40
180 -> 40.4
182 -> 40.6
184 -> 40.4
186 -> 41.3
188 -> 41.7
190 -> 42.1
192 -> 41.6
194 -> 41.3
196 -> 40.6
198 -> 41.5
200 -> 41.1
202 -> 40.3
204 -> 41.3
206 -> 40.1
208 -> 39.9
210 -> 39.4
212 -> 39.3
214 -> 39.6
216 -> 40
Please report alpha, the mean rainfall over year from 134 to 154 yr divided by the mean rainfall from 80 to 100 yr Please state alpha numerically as 1.2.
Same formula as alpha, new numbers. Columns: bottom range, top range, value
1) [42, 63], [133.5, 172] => 1.13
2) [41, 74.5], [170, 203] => 1.05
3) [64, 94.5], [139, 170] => 1.12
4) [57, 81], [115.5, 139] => 1.11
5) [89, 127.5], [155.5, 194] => 1.04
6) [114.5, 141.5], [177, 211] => 0.93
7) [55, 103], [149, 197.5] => 1.07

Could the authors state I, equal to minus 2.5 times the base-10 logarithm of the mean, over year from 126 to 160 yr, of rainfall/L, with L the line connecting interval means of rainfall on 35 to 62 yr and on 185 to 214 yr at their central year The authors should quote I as -0.12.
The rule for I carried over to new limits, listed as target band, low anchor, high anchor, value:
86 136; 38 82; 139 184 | 0.010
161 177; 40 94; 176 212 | -0.042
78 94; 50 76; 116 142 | 0.027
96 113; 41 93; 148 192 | 0.022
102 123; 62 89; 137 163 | 0.062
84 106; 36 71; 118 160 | 0.056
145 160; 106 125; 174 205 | -0.098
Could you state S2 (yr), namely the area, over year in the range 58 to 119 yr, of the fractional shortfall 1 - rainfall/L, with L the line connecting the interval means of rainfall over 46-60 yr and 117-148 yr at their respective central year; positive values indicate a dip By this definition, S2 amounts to 2.9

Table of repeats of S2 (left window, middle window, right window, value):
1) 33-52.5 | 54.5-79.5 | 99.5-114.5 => 0.4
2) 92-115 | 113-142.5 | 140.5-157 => -0.6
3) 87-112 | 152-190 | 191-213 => -1.7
